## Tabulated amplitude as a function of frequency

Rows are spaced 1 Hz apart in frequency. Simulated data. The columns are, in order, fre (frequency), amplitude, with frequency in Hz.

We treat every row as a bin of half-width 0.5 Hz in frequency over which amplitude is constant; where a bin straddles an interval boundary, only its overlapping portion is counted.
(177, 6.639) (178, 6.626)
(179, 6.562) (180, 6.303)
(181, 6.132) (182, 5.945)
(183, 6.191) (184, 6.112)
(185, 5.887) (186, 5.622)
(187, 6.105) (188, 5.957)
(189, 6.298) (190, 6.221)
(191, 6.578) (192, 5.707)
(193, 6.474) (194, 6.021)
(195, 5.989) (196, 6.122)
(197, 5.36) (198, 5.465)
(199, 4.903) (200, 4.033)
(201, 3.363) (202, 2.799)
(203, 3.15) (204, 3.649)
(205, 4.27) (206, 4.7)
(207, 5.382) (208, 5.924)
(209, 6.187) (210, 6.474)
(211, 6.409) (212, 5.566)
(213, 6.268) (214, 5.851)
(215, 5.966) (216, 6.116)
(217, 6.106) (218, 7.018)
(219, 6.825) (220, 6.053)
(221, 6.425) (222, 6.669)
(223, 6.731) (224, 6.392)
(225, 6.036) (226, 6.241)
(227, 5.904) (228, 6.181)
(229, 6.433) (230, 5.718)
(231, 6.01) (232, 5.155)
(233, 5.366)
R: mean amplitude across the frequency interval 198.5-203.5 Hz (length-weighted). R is 3.65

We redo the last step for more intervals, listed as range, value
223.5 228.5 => 6.15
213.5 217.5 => 6.01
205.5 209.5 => 5.55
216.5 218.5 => 6.56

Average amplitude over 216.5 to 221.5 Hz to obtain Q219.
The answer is 6.49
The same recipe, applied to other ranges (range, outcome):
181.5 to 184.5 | 6.08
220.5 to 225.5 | 6.45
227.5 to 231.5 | 6.09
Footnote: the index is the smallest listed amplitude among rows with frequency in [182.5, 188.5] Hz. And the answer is 5.622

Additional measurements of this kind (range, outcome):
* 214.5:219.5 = 5.966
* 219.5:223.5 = 6.053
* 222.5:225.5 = 6.036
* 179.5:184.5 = 5.945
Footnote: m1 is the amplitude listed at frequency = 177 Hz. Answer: 6.639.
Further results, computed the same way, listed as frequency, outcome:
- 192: 5.707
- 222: 6.669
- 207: 5.382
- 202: 2.799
